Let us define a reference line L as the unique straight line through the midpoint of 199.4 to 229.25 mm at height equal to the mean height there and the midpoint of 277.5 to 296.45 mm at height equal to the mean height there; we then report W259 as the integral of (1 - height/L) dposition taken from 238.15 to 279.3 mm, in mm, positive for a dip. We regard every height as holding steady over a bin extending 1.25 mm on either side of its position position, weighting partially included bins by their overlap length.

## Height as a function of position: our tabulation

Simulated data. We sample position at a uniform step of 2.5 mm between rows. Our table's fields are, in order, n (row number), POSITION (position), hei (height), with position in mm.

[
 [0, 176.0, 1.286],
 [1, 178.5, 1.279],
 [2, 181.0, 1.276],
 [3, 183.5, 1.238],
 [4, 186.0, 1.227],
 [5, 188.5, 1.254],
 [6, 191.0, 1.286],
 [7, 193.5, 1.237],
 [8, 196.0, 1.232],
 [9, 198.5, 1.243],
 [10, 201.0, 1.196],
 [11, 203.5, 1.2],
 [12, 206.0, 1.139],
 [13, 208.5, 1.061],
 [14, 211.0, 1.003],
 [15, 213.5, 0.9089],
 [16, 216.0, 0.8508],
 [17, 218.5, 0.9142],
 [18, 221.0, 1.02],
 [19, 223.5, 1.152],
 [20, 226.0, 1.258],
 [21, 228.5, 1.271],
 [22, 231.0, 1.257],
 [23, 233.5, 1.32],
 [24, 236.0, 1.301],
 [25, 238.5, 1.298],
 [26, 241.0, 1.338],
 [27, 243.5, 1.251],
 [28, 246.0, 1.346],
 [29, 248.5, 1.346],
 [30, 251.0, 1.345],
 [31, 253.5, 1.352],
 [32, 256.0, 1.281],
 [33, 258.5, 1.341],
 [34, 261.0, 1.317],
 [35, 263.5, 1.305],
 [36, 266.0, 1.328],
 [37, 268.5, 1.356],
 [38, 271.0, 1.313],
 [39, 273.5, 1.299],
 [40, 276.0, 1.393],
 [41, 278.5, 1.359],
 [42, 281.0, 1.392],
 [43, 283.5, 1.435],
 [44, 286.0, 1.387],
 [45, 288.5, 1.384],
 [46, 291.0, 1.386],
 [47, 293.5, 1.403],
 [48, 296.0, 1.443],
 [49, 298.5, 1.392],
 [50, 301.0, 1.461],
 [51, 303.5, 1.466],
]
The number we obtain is -1.80 mm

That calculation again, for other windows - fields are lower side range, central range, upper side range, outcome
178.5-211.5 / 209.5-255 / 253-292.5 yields 3.0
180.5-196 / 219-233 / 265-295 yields 1.3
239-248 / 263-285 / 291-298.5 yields 0.3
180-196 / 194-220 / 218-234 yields 2.9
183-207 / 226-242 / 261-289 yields -0.1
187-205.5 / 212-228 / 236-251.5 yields 3.1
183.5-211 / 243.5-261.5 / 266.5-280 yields -0.3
